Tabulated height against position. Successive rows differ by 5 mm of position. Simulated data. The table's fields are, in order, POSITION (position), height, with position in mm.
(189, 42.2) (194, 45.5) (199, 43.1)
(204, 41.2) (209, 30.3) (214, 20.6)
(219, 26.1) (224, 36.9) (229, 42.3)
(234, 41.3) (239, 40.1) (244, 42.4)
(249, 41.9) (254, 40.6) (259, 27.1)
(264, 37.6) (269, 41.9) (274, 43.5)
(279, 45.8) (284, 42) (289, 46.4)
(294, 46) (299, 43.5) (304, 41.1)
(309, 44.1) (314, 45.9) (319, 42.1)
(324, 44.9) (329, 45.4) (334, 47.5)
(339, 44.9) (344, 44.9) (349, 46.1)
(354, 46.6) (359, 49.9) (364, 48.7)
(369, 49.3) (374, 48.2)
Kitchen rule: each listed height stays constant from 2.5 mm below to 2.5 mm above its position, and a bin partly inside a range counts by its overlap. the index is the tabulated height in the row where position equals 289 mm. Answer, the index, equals 46.4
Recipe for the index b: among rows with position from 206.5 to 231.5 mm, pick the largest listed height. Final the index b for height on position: 42.3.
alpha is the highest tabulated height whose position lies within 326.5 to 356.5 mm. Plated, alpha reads 47.5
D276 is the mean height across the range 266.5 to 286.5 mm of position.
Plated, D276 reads 43.3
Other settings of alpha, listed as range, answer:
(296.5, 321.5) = 45.9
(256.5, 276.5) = 43.5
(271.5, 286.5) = 45.8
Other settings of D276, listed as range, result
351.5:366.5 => 48.4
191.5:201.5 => 44.3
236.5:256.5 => 41.2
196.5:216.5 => 33.8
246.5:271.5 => 37.8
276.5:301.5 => 44.7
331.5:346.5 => 45.8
